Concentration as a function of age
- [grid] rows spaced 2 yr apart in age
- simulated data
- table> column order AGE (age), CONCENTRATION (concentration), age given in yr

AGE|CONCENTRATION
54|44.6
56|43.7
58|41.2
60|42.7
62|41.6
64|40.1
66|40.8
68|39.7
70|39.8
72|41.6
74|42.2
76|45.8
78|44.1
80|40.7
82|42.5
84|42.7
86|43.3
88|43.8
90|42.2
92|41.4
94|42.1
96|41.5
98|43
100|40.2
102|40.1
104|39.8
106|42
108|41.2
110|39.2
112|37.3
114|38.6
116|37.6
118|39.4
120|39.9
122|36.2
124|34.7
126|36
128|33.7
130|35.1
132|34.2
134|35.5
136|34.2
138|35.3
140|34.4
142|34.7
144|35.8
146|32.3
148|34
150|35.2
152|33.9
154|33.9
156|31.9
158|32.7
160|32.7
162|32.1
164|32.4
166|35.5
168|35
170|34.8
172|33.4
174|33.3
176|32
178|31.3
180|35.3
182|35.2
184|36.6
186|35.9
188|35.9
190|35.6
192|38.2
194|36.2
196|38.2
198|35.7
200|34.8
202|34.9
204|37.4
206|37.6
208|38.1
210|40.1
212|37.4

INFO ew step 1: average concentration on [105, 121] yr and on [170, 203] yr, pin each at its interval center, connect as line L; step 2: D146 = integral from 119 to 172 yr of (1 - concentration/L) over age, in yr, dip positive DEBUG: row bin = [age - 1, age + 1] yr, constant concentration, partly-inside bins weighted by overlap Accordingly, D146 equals 4.34 yr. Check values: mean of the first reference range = 39.4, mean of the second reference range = 35.1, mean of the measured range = 34.4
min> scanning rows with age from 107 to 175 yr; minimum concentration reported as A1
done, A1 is 31.9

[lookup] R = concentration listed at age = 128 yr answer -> 33.7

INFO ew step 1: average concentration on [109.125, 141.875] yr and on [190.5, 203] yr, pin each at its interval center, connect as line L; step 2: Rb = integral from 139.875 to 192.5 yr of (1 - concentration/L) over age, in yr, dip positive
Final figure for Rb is 3.1 yr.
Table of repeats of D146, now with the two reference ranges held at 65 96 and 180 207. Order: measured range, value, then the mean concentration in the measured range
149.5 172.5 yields 2.6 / 33.6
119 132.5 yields 1.4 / 35.7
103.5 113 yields 0.2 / 39.9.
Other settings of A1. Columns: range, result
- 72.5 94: 40.7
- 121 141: 33.7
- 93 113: 37.3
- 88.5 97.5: 41.4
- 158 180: 31.3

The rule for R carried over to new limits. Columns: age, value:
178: 31.3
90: 42.2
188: 35.9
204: 37.4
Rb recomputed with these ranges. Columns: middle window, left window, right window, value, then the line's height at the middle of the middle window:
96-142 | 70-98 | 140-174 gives 0.9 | 38.3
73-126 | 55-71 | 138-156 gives -3.5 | 38.2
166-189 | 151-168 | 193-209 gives 0.2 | 34.7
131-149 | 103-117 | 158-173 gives 0.9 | 36.3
